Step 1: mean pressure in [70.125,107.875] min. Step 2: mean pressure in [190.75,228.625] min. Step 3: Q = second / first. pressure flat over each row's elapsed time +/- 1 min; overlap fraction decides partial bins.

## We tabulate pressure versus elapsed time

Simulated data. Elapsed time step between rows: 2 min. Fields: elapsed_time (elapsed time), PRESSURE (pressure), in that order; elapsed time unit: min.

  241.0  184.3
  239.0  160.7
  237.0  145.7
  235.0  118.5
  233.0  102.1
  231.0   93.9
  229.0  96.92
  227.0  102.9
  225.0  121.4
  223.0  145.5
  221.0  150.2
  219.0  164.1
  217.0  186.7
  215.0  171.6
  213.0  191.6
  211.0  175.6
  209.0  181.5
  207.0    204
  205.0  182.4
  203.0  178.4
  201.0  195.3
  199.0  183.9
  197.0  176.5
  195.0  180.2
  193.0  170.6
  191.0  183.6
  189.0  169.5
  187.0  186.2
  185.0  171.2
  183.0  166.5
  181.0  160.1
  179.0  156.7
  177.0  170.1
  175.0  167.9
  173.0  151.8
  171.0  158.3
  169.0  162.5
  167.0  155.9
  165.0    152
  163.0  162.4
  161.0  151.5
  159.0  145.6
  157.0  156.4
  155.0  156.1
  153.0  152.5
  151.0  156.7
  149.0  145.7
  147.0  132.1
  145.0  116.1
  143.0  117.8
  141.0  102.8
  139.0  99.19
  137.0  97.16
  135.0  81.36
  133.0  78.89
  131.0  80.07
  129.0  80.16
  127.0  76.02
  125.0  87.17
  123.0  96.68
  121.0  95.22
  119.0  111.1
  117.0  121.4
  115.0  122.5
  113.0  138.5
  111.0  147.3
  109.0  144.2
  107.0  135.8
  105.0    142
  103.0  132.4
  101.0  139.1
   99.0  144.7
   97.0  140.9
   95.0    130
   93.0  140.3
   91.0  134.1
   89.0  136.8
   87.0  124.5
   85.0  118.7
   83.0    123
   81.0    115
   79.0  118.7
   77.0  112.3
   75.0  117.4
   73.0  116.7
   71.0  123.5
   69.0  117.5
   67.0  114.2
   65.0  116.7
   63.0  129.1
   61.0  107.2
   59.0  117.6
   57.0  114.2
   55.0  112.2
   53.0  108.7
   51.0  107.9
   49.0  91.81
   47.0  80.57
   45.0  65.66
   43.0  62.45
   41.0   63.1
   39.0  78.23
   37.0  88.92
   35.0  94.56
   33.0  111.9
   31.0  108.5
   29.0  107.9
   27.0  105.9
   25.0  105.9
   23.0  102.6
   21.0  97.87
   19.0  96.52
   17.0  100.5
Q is 1.32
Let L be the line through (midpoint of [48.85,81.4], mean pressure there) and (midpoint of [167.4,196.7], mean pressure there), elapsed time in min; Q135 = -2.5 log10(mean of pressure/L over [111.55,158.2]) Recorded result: 0.28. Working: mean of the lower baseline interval 115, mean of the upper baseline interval 168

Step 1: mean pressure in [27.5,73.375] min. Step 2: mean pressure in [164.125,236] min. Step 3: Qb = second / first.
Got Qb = 1.6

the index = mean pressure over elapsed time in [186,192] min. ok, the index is 180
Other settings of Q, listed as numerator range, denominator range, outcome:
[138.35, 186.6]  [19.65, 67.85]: 1.50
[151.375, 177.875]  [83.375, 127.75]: 1.25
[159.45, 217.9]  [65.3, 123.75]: 1.37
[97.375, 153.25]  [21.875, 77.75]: 1.13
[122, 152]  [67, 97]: 0.83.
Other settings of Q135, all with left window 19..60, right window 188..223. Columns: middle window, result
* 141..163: 0.07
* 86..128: 0.03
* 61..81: -0.06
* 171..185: 0.01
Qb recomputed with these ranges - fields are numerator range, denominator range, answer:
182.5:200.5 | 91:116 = 1.28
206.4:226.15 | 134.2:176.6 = 1.20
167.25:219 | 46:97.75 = 1.48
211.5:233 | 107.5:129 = 1.25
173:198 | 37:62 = 1.85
